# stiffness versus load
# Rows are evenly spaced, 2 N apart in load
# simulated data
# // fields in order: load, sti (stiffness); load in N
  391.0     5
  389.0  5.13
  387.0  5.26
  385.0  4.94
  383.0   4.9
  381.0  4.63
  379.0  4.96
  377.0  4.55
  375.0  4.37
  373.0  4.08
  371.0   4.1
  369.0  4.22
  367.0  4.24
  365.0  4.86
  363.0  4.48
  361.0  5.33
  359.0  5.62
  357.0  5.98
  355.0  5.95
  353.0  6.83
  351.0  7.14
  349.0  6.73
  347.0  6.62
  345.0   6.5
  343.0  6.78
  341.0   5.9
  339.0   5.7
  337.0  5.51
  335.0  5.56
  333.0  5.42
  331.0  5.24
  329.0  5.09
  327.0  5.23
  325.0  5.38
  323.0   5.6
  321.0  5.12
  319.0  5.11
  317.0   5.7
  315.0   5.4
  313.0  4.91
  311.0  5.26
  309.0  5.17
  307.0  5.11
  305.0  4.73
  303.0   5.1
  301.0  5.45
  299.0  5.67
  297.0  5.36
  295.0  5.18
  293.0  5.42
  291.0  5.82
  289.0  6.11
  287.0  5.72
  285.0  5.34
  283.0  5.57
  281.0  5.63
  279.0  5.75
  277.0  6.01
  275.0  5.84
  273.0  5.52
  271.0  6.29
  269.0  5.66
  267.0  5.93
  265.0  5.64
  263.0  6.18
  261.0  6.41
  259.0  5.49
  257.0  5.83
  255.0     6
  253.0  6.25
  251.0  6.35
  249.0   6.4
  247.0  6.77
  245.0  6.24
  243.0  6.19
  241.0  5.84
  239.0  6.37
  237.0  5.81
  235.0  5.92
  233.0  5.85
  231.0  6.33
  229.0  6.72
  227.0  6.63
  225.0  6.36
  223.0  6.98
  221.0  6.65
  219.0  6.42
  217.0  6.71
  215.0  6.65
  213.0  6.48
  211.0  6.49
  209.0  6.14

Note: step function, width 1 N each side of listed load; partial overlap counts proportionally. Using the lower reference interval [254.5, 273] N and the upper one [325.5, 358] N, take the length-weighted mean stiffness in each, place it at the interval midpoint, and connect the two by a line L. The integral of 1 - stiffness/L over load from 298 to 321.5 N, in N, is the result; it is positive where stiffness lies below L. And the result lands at 2.9 N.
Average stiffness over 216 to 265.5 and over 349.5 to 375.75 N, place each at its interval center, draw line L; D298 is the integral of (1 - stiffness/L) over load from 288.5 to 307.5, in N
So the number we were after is 1.26 N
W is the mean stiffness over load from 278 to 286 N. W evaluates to 5.57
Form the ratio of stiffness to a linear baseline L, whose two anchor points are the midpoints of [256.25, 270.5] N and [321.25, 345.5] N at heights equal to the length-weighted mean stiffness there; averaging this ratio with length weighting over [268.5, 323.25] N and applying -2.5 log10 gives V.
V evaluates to 0.06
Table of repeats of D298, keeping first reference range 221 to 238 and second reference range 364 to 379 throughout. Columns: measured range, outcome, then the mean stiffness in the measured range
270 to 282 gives -0.29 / 5.84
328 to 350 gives -4.97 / 5.91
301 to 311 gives 0.37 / 5.09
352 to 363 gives -2.94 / 5.81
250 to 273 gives -0.31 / 5.98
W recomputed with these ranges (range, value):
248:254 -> 6.33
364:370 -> 4.44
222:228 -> 6.66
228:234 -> 6.3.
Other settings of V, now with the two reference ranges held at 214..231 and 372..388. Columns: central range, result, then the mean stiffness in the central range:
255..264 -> 0.03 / 5.98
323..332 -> 0.02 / 5.28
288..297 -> 0.03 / 5.6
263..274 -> 0.04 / 5.84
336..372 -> -0.13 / 5.69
